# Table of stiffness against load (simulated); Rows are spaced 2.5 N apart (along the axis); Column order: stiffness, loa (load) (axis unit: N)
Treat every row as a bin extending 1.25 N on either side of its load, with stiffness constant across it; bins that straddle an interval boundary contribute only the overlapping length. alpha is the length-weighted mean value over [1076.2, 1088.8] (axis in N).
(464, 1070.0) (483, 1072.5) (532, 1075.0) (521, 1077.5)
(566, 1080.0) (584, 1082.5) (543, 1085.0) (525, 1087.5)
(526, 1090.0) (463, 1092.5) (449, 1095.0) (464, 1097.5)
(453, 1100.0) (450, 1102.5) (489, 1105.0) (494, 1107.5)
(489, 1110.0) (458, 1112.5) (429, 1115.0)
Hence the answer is 548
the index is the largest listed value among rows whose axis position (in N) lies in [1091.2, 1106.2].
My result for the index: 489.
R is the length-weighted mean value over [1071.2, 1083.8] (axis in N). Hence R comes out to 537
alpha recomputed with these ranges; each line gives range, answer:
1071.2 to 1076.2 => 507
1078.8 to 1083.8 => 575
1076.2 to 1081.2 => 543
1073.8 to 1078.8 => 527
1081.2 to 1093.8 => 528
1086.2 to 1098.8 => 485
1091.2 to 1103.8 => 456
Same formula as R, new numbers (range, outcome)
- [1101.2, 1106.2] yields 469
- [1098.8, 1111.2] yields 475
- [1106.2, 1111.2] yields 492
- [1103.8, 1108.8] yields 492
